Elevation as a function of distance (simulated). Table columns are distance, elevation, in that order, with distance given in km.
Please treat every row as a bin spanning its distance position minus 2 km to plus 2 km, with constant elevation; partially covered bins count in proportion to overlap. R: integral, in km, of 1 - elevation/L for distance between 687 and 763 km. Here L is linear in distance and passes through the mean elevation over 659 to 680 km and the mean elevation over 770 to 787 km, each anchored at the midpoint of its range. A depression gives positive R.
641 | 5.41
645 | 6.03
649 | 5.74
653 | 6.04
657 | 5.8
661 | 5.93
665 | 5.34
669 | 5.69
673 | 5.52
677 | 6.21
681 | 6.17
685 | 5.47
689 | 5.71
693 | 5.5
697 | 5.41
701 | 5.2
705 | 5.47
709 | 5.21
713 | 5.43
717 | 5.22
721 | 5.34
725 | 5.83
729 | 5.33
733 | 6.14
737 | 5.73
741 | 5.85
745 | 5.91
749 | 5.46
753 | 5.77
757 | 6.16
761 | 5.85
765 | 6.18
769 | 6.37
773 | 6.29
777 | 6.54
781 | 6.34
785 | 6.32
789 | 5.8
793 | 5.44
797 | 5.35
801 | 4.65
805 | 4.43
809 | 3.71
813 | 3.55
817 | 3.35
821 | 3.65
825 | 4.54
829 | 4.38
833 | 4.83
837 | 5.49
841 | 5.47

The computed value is 5.8 km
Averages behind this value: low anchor 5.76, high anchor 6.37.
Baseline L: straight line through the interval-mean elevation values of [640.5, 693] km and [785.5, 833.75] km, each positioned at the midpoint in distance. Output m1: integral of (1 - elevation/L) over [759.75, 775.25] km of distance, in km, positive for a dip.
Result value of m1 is -4.1 km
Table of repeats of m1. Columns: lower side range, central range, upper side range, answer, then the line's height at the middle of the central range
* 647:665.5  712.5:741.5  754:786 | 2.25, 6.07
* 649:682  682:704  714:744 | 0.96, 5.74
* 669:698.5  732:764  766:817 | -2.17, 5.49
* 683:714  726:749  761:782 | 0.49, 5.89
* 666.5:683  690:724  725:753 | 2.58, 5.81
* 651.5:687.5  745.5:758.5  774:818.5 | -1.12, 5.34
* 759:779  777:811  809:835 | -0.61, 5.2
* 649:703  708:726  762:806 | 1.10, 5.74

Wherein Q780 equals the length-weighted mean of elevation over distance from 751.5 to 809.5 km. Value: 5.73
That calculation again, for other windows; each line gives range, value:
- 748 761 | 5.83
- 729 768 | 5.88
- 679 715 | 5.51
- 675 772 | 5.71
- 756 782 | 6.25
